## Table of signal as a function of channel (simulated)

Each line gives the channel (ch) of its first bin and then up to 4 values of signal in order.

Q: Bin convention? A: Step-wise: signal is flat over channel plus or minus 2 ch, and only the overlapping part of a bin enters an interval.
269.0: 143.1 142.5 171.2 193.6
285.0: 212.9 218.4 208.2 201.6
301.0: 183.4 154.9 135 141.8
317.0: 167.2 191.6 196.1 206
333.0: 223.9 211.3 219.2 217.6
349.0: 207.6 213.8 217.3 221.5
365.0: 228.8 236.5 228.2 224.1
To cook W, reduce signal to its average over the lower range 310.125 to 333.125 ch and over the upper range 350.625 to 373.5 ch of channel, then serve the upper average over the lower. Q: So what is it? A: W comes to 1.2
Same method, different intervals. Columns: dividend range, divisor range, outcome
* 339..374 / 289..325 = 1.25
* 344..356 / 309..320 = 1.38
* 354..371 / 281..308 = 1.16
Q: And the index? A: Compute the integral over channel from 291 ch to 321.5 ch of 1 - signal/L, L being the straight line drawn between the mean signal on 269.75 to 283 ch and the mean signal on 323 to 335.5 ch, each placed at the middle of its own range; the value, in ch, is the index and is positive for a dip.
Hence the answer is 2.83 ch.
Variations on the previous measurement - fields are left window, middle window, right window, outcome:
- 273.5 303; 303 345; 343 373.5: 4.6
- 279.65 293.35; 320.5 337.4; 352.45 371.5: 0.9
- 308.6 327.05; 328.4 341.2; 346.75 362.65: -1.7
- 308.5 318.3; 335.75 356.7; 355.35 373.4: -1.7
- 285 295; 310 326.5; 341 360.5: 3.3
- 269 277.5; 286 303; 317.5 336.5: -3.3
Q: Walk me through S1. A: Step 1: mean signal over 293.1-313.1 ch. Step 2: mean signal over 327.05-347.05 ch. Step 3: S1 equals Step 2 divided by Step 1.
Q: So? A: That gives 1.27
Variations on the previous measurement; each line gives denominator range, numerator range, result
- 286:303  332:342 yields 1.07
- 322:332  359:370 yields 1.13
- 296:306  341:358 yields 1.19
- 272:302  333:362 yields 1.12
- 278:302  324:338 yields 1.04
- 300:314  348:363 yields 1.41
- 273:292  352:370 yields 1.15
